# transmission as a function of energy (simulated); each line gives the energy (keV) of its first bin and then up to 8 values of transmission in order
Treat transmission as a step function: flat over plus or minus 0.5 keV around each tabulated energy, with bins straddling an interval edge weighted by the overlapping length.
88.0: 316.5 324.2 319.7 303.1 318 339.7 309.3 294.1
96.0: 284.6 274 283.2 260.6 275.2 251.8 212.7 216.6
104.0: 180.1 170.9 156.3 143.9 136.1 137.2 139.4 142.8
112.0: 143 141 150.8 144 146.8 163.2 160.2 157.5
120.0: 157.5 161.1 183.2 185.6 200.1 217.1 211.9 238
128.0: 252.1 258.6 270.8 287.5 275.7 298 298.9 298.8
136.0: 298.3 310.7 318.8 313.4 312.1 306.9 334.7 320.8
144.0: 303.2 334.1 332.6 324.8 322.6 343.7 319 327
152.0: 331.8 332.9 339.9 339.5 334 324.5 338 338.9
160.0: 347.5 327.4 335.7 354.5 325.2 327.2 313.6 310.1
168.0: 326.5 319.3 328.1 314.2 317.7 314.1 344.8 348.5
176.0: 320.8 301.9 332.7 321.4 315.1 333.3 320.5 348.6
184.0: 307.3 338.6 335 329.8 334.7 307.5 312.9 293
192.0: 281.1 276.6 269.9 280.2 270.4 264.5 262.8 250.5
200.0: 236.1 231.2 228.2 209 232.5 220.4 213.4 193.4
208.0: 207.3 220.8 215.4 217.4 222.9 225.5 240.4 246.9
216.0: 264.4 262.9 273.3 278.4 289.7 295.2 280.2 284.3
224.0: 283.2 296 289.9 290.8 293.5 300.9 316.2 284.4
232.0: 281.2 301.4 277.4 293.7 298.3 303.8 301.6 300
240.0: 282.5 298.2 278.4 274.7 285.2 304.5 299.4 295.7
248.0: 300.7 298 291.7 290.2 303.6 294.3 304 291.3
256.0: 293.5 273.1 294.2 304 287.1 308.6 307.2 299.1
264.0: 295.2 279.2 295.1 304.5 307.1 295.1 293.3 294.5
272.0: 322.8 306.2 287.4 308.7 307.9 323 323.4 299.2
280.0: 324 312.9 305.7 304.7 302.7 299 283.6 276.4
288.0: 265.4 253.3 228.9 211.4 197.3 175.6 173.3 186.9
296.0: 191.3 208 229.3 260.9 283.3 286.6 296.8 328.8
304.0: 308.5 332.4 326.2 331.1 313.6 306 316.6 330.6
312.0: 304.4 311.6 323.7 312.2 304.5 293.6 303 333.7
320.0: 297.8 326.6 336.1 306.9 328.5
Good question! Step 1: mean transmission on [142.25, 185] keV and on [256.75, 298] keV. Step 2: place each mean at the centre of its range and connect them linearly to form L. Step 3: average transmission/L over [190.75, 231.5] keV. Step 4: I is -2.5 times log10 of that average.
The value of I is 0.19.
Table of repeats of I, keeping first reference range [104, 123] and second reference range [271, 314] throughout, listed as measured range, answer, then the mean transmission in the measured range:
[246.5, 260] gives -0.16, 295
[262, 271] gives -0.13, 297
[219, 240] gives -0.23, 292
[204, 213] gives 0.03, 216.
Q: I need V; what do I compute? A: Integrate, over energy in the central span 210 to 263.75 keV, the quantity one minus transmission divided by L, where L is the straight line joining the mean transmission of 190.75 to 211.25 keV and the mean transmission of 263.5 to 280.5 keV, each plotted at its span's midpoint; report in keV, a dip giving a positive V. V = -2.4 keV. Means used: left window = 241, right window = 304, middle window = 285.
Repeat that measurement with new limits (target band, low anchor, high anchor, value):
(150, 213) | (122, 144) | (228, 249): -3.0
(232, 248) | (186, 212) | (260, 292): -1.0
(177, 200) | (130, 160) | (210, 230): -0.9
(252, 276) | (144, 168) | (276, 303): -1.9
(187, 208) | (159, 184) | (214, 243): 3.4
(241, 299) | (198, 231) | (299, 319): 0.9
